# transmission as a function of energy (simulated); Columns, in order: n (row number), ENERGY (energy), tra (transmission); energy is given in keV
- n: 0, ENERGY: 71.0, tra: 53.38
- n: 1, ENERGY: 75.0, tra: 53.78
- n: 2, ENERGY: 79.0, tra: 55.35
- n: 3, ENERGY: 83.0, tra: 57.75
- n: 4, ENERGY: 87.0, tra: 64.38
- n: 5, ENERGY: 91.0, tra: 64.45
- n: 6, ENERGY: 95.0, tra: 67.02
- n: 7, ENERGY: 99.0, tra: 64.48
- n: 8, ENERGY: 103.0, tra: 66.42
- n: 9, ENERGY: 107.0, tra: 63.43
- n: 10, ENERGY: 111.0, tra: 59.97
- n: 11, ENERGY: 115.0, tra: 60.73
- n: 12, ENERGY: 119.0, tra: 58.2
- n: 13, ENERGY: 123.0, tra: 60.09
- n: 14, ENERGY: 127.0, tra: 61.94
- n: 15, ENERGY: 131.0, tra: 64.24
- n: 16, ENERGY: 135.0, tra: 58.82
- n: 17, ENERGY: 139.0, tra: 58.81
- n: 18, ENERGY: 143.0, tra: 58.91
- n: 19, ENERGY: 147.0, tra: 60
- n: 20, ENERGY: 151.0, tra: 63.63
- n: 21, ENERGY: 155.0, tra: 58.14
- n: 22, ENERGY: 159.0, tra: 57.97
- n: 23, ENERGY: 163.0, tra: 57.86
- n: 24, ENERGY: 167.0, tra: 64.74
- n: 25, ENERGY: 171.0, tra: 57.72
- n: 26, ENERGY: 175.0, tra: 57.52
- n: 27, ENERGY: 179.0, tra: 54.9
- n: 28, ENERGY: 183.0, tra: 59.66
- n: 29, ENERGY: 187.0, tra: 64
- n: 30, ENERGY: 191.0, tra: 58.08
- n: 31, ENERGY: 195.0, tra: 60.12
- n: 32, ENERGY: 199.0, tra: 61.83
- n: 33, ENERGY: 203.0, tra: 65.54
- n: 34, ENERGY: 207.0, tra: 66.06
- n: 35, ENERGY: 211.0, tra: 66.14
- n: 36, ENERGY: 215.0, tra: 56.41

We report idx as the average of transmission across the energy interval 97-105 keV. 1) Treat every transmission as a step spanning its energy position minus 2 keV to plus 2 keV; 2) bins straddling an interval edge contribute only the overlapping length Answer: 65.5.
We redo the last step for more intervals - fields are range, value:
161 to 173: 60.1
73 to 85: 55.6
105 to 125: 60.5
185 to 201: 61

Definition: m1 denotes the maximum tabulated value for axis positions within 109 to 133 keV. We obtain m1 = 64.24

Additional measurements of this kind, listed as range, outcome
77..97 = 67.02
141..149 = 60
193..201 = 61.83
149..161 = 63.63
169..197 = 64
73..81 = 55.35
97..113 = 66.42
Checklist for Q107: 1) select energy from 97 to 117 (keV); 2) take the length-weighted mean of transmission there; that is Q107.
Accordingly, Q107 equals 63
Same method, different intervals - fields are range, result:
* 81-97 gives 63.4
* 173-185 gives 57.4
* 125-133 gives 63.1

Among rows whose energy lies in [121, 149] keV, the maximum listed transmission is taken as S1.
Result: 64.24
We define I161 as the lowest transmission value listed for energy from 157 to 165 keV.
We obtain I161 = 57.86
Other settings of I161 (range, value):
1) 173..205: 54.9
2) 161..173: 57.72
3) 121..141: 58.81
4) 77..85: 55.35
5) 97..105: 64.48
